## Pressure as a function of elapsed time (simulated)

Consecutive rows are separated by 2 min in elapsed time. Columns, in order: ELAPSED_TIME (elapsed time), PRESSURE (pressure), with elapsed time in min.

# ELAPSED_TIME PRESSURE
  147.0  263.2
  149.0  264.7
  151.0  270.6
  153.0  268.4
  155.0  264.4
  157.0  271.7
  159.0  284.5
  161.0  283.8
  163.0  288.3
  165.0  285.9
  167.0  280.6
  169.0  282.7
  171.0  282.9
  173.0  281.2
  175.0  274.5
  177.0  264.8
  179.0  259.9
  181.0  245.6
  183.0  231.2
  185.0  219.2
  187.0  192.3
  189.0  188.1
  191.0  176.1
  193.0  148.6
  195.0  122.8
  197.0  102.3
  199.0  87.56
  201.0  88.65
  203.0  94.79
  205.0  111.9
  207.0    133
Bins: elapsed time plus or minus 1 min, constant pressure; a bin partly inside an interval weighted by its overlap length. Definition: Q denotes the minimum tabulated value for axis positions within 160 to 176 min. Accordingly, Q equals 274.5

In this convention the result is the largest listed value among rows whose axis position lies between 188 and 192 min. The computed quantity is 188.1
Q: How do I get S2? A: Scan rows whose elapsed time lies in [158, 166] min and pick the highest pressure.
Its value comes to 288.3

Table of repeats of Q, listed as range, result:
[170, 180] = 259.9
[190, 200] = 87.56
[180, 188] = 192.3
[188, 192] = 176.1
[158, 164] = 283.8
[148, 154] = 264.7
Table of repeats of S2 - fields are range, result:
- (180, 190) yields 245.6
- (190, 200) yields 176.1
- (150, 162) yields 284.5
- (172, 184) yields 281.2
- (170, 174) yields 282.9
